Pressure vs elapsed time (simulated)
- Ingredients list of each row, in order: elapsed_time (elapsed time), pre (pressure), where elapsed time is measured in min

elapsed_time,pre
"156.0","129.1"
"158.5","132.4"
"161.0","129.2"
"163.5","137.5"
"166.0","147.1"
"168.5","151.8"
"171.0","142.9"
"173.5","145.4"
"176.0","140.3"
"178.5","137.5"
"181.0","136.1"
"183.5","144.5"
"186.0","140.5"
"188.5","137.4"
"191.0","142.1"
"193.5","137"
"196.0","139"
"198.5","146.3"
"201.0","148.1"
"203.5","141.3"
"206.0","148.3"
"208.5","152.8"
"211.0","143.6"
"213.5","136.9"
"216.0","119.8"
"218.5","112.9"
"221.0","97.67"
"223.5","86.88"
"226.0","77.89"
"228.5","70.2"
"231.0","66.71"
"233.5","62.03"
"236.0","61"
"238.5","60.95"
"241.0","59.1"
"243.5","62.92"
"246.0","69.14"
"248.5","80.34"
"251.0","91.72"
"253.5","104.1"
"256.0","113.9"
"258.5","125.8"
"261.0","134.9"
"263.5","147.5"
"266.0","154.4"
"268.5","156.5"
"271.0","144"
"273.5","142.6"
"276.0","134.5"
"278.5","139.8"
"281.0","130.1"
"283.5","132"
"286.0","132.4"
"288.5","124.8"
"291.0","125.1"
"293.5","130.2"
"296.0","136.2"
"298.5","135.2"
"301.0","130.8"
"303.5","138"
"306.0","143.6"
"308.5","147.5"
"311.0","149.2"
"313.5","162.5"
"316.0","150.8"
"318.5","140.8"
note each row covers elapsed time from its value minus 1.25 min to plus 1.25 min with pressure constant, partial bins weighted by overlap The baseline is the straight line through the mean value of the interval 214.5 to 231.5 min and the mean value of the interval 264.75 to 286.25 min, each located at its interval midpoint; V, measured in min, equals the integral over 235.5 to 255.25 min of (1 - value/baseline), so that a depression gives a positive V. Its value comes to 6.7 min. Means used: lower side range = 92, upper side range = 141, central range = 75.2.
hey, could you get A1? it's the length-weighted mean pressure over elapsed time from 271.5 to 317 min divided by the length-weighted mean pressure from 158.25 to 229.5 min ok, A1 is 1.05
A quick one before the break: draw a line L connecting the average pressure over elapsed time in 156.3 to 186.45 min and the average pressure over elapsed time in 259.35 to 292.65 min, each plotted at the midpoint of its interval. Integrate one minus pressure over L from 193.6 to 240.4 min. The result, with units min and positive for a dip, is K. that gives 10.0 min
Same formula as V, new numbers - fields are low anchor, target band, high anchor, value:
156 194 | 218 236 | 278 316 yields 7.7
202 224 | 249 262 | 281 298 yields 1.8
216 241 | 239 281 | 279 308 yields -3.5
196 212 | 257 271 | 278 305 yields -0.7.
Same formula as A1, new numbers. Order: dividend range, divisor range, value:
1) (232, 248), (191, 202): 0.45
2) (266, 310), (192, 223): 1.02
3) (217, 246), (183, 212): 0.52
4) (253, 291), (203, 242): 1.36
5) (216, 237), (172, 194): 0.59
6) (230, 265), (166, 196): 0.63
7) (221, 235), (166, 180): 0.52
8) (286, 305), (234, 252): 1.92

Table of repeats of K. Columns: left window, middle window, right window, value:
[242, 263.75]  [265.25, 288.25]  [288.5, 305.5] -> -4.35 min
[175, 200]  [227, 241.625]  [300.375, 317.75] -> 8.08 min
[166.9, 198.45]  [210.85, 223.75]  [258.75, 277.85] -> 2.37 min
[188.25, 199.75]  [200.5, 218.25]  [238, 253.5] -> -2.76 min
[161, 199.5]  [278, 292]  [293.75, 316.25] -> 1.20 min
